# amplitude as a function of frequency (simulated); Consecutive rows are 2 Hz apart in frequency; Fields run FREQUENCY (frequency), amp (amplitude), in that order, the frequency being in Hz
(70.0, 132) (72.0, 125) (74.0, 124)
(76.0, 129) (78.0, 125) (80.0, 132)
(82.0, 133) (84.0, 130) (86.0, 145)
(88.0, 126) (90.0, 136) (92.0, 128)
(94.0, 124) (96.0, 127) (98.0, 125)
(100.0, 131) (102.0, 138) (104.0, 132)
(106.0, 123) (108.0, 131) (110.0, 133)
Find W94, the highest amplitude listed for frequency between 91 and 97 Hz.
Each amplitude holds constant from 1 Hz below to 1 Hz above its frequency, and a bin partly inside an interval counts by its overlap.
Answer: 128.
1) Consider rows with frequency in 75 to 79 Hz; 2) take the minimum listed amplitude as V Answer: 125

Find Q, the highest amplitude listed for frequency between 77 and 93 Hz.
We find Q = 145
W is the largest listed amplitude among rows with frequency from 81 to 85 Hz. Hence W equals 133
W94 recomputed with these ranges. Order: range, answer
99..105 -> 138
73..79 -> 129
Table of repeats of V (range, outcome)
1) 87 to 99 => 124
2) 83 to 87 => 130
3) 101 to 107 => 123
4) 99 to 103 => 131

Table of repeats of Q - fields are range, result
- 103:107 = 132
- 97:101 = 131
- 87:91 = 136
